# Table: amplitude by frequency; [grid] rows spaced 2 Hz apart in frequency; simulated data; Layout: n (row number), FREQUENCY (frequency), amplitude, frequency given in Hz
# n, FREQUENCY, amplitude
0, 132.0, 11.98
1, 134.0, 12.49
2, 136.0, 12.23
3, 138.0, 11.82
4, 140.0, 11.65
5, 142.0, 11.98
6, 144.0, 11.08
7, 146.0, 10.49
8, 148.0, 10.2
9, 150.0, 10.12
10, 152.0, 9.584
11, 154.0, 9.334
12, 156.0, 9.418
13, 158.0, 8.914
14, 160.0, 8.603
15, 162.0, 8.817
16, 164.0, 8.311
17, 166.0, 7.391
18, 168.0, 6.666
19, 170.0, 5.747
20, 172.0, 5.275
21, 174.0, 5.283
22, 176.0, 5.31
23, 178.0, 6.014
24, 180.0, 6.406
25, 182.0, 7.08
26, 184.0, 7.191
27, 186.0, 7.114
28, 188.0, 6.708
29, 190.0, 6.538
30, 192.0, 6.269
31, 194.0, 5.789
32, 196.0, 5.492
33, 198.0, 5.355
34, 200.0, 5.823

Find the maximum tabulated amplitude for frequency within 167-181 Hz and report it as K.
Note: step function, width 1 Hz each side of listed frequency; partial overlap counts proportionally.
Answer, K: 6.666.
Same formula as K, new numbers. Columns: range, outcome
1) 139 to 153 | 11.98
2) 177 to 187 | 7.191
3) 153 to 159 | 9.418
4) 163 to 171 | 8.311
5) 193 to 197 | 5.789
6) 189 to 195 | 6.538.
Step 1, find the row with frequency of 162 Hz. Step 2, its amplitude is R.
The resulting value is 8.817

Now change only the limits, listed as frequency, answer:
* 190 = 6.538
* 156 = 9.418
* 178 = 6.014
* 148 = 10.2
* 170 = 5.747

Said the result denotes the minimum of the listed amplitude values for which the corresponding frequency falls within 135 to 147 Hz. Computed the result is 10.49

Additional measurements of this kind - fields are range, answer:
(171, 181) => 5.275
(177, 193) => 6.014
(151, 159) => 8.914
